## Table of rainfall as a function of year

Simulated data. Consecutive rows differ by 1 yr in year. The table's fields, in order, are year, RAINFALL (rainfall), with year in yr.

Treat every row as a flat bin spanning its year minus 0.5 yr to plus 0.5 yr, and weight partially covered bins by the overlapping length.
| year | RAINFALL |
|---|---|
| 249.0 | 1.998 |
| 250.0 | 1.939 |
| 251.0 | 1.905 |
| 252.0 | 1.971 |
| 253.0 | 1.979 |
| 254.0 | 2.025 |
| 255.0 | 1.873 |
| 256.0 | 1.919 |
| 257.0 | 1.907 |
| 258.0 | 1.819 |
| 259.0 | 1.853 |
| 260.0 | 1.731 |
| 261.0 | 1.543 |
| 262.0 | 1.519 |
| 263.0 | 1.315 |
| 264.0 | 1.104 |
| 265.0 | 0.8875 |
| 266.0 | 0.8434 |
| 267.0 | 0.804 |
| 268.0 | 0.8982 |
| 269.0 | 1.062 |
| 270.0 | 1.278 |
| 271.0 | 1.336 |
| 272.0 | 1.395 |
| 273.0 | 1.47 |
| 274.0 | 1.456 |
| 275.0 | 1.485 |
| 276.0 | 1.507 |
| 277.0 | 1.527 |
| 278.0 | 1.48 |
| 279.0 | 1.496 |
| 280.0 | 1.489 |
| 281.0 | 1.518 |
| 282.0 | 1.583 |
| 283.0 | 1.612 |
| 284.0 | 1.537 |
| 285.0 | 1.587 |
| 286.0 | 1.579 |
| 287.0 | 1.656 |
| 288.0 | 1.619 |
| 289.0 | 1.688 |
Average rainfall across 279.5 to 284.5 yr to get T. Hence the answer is 1.55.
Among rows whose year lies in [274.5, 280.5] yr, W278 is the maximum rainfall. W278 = 1.527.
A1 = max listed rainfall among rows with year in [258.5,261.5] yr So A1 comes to 1.853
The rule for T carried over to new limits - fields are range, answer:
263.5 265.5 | 0.996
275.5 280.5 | 1.5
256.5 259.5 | 1.86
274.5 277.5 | 1.51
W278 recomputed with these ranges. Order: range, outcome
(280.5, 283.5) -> 1.612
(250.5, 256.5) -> 2.025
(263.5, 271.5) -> 1.336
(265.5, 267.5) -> 0.8434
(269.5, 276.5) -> 1.507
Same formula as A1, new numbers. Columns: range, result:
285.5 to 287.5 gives 1.656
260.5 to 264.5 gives 1.543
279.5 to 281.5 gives 1.518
